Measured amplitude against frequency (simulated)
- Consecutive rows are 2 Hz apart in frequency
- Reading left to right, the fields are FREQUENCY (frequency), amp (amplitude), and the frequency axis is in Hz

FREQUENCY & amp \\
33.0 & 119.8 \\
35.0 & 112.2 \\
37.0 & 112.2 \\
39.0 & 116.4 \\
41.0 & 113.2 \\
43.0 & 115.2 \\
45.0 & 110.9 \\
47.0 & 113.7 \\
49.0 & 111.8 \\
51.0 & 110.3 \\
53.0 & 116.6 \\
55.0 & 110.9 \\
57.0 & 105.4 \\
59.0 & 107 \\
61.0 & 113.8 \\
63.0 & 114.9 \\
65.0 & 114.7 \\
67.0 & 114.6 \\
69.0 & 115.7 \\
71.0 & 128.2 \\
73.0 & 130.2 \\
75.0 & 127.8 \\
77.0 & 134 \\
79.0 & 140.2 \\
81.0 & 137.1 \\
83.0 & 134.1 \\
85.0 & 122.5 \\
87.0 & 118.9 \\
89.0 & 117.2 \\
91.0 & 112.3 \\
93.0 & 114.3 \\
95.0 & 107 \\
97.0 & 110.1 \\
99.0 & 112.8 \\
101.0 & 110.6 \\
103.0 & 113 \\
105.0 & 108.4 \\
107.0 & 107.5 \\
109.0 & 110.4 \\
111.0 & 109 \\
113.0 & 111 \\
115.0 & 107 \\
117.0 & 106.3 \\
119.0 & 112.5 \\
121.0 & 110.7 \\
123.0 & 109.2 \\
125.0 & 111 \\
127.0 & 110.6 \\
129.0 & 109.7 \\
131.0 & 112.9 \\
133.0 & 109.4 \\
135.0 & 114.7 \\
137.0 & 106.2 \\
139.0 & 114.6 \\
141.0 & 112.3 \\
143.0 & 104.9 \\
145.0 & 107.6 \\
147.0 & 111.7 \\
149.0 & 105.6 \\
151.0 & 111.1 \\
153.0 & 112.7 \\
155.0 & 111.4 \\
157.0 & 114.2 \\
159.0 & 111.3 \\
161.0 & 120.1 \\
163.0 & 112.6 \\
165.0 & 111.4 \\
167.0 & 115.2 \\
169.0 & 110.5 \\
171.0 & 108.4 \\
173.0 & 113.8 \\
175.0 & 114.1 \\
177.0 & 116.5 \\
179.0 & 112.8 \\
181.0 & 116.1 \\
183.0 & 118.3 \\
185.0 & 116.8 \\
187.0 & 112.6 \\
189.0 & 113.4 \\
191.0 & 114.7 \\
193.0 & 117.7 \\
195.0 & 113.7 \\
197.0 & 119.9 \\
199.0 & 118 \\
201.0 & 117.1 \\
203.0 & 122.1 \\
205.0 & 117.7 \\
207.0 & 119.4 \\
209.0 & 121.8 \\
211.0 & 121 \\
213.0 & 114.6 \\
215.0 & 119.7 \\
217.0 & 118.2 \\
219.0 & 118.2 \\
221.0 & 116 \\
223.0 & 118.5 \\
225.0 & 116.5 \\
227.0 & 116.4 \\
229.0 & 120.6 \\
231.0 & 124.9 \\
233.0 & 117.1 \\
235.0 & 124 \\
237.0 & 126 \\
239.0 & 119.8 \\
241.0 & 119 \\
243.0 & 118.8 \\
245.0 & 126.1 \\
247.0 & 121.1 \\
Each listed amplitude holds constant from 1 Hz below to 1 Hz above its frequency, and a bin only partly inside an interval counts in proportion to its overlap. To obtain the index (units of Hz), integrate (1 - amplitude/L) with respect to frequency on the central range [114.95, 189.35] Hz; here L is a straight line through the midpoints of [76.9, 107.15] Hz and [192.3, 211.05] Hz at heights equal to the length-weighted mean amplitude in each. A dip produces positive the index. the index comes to 4.3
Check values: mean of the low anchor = 119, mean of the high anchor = 119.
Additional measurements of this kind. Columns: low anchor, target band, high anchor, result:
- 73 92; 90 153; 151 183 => 5.6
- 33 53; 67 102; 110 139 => -3.1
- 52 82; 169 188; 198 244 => 0.9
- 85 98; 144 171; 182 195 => 0.7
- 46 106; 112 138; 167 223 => 1.6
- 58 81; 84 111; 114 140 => 0.9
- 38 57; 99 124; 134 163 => 0.5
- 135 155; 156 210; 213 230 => -0.8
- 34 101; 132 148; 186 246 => 1.1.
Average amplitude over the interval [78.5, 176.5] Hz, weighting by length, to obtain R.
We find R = 113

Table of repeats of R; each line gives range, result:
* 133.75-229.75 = 115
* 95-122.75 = 110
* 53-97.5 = 120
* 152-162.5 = 114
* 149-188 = 113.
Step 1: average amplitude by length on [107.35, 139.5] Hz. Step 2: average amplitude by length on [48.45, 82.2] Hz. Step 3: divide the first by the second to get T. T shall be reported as 0.9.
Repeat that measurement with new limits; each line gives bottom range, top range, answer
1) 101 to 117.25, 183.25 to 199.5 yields 1.06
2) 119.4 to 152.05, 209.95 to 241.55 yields 1.08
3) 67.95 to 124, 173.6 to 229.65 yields 1.00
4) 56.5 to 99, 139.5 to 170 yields 0.93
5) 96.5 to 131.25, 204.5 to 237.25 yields 1.08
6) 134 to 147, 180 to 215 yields 1.07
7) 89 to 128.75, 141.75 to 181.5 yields 1.02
